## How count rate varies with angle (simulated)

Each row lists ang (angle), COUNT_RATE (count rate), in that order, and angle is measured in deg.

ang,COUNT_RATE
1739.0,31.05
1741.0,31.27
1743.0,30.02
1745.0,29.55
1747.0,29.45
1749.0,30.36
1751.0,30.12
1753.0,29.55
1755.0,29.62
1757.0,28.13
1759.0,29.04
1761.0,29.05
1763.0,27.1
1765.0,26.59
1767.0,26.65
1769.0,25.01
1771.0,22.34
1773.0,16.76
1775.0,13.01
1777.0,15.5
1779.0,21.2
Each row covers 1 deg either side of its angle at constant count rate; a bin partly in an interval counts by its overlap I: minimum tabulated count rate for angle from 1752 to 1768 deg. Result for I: 26.59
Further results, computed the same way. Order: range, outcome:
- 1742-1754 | 29.45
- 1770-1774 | 16.76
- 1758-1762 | 29.04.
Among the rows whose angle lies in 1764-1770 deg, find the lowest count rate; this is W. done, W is 25.01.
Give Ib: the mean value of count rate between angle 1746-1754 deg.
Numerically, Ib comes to 29.9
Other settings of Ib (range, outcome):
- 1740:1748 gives 30.1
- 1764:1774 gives 23.5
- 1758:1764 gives 28.4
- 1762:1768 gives 26.8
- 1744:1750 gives 29.8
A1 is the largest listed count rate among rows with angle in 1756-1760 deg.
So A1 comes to 29.04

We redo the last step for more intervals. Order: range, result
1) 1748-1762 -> 30.36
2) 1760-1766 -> 29.05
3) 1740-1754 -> 31.27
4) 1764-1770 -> 26.65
